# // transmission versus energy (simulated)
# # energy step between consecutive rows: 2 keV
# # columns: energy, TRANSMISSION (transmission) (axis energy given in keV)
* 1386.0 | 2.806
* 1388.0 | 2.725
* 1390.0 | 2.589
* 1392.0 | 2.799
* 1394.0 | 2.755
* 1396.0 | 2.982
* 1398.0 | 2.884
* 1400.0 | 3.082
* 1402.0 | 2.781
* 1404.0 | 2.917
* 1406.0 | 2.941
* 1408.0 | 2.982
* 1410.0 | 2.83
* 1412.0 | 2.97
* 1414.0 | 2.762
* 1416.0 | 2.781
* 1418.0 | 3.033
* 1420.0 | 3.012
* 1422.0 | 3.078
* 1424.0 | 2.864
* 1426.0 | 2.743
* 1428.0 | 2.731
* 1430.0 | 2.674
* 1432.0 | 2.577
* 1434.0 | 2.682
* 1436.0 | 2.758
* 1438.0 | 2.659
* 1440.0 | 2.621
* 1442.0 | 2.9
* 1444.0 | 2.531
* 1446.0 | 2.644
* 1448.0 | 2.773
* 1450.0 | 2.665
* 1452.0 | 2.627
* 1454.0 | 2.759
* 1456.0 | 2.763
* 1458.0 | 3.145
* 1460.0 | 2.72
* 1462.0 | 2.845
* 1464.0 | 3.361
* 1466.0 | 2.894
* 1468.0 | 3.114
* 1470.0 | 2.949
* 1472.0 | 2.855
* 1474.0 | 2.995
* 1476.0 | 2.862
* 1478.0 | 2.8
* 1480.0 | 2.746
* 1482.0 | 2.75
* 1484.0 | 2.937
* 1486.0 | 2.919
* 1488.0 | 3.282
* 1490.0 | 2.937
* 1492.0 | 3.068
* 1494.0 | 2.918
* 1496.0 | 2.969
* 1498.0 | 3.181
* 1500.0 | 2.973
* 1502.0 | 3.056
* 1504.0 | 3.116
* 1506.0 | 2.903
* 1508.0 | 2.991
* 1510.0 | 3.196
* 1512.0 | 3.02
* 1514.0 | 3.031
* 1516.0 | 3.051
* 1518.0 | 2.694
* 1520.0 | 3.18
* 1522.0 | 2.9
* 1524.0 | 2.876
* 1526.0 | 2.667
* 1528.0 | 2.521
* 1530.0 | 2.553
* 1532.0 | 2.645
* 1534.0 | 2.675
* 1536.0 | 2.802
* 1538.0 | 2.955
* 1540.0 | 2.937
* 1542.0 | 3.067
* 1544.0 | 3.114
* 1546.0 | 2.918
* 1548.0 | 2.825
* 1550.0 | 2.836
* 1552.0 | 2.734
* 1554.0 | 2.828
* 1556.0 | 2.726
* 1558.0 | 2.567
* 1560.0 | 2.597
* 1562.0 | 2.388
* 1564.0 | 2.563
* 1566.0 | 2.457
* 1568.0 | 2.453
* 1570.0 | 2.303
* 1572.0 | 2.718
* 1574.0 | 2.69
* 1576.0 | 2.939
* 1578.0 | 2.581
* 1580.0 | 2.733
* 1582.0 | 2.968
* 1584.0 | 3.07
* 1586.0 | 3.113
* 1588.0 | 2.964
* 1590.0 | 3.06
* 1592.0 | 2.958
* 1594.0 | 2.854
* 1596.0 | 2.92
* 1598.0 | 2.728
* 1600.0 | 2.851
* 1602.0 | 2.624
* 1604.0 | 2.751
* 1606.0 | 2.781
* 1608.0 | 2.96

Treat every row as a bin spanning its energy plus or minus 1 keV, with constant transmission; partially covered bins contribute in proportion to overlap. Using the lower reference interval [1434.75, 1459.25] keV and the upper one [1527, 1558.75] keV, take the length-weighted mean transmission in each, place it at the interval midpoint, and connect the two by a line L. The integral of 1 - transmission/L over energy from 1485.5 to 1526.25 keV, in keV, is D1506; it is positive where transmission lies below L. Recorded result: -3.4 keV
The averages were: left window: 2.74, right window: 2.8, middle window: 3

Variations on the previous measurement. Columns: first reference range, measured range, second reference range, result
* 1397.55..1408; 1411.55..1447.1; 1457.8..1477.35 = 2.0 keV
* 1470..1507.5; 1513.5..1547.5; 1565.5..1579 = -1.0 keV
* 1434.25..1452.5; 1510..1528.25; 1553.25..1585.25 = -1.6 keV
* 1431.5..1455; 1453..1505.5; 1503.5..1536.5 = -3.5 keV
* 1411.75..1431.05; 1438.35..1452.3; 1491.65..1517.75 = 1.1 keV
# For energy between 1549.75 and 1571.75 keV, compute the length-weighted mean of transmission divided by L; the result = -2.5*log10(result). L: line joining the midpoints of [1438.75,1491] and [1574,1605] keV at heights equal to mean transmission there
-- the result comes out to 0.113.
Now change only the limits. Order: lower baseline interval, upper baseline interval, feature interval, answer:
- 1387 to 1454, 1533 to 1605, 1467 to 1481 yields -0.04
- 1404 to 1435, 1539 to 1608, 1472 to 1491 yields -0.03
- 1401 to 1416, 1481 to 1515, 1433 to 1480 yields 0.05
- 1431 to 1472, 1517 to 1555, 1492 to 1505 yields -0.08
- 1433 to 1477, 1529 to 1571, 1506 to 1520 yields -0.09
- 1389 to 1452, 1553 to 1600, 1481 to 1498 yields -0.08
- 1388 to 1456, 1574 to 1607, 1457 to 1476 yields -0.06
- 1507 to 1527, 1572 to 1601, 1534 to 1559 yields 0.03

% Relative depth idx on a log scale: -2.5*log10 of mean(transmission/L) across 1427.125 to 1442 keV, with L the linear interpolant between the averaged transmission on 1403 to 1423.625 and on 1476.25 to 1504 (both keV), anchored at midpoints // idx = 0.10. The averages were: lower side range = 2.93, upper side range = 2.97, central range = 2.69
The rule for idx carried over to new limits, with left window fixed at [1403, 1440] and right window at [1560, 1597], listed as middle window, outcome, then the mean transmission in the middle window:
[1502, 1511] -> -0.097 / 3.05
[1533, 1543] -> -0.043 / 2.89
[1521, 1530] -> 0.024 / 2.72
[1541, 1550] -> -0.073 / 2.96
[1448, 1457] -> 0.040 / 2.71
